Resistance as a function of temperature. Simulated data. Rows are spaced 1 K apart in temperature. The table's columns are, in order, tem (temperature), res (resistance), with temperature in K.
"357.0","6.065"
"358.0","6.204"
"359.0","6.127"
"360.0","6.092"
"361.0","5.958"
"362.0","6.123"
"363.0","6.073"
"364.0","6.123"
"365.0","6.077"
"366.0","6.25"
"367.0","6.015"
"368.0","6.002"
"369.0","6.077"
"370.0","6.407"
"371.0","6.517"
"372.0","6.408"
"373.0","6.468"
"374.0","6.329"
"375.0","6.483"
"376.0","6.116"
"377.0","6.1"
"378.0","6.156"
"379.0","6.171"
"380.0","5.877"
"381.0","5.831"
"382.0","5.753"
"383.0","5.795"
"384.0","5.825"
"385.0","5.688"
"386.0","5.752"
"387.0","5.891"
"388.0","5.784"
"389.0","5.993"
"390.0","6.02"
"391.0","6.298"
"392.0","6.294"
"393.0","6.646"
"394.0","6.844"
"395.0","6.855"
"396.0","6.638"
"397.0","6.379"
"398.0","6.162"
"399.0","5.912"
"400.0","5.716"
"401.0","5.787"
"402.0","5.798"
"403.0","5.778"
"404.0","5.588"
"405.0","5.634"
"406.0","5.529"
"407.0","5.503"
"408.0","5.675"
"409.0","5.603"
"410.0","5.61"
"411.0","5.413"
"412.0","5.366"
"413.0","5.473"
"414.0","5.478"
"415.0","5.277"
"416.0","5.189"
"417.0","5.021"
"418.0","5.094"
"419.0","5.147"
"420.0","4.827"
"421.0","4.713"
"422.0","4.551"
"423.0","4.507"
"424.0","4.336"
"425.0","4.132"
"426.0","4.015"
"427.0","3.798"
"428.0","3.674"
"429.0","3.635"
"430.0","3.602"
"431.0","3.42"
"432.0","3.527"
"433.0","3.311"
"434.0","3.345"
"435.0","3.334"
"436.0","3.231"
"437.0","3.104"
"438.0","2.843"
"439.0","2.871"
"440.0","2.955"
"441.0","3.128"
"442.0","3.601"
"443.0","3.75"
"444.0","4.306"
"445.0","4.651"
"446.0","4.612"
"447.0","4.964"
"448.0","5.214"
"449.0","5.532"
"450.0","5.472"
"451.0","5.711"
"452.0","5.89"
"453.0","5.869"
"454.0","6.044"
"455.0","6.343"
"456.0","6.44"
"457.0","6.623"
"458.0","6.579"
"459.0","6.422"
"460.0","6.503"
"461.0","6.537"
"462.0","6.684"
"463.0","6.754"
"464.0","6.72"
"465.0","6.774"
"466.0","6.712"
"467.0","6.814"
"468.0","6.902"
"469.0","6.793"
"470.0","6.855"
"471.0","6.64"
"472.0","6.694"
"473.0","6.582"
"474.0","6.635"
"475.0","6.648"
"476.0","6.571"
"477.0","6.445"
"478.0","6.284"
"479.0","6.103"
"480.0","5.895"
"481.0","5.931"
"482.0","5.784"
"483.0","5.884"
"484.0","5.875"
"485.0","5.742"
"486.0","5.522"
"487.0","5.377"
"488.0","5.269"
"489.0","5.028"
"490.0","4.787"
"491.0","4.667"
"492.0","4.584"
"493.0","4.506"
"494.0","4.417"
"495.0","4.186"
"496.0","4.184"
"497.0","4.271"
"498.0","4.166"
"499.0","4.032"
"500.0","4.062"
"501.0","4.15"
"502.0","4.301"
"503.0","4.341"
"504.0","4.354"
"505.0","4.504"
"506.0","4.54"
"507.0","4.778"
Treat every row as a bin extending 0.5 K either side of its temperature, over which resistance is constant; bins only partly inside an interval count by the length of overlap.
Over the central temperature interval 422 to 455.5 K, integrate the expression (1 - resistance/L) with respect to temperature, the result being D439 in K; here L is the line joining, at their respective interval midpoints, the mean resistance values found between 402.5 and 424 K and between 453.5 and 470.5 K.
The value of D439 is 10.0 K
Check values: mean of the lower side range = 5.26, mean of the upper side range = 6.62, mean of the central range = 4.21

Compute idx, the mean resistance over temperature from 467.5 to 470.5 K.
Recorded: 6.85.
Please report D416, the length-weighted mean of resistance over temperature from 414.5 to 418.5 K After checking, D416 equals 5.15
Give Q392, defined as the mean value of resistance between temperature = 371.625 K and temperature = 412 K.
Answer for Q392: 5.99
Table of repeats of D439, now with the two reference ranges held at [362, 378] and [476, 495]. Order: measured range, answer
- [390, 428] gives 3.26 K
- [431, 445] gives 5.79 K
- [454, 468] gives -2.47 K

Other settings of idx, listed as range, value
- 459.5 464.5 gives 6.64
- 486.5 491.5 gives 5.03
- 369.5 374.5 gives 6.43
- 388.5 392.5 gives 6.15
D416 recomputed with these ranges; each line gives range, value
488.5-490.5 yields 4.91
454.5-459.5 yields 6.48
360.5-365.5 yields 6.07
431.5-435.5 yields 3.38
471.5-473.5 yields 6.64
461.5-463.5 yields 6.72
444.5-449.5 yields 4.99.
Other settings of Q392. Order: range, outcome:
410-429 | 4.77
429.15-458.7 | 4.5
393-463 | 5.05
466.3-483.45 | 6.44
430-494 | 5.38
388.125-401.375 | 6.26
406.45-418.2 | 5.4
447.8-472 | 6.39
